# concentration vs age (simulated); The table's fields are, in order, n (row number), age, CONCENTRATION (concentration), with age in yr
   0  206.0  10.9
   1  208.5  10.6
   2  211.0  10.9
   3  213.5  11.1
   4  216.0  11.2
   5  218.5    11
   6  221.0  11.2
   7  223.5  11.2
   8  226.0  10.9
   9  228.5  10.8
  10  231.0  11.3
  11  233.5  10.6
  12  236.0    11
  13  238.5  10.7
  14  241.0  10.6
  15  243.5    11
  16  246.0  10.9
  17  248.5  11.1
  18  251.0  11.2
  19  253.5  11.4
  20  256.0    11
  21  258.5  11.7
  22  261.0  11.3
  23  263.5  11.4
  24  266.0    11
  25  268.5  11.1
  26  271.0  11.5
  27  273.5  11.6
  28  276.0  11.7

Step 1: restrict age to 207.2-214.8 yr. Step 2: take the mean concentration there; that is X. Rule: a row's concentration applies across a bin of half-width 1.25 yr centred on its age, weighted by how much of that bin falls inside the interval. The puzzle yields 10.9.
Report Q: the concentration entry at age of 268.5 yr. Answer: 11.1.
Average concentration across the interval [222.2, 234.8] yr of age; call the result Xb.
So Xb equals 11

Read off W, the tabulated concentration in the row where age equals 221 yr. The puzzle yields 11.2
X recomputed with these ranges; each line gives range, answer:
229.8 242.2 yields 10.8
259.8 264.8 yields 11.3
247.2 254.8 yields 11.2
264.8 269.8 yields 11.1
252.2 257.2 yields 11.2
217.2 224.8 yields 11.1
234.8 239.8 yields 10.8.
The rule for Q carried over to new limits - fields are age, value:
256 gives 11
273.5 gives 11.6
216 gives 11.2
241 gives 10.6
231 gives 11.3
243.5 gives 11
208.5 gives 10.6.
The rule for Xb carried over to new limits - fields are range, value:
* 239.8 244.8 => 10.8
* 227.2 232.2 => 11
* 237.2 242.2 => 10.7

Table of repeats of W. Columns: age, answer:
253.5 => 11.4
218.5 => 11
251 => 11.2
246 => 10.9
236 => 11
